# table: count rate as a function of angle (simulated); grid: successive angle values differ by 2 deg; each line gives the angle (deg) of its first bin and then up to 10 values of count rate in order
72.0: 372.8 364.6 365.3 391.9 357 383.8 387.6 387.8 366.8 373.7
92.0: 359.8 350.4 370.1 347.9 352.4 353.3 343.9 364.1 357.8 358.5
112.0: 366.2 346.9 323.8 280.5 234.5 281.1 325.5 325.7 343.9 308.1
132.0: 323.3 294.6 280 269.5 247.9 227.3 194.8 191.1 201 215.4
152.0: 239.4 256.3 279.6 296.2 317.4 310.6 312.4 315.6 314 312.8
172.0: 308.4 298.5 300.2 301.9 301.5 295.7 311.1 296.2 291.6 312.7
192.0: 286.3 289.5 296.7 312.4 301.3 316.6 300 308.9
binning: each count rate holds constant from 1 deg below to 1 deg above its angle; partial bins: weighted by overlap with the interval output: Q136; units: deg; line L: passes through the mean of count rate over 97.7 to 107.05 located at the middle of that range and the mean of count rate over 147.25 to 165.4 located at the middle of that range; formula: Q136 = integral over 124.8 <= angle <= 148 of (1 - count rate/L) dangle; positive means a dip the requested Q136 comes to 2.5 deg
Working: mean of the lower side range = 353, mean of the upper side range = 272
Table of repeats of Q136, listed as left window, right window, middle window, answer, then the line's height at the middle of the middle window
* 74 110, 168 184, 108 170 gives 8.1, 331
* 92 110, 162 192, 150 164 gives 1.6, 318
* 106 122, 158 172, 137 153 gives 4.7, 317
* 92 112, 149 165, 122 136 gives 0.2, 318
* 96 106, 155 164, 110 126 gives 1.2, 338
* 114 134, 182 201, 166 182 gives -0.2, 301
